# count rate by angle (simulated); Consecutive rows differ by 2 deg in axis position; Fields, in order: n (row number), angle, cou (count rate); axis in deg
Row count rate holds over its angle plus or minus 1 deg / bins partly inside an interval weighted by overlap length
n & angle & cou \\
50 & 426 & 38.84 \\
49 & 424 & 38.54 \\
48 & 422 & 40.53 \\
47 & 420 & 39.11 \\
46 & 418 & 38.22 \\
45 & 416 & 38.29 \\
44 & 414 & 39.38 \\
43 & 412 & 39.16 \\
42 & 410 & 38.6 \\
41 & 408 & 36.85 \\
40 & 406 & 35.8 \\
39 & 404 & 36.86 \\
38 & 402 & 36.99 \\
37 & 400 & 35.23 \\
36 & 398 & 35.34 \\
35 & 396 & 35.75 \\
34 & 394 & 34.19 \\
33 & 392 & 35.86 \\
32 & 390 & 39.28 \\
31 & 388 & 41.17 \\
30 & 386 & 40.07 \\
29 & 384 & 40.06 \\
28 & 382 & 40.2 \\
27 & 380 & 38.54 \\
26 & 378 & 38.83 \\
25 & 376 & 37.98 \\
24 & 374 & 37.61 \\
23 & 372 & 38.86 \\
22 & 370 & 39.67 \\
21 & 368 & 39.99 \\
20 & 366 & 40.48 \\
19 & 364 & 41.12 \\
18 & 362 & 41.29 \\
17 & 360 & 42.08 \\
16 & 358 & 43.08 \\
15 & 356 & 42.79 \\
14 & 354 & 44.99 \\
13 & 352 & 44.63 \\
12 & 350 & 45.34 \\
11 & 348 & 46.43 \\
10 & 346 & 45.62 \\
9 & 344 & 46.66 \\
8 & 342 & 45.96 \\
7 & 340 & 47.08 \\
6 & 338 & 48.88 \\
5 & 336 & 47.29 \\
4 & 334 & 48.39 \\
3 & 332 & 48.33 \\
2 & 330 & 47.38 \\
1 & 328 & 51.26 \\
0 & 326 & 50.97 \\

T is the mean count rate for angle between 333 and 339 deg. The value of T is 48.2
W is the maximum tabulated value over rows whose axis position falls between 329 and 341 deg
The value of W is 48.88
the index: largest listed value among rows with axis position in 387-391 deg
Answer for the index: 41.17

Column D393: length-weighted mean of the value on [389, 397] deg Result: 36.3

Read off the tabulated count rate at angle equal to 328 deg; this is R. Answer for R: 51.26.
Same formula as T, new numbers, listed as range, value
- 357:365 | 41.9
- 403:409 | 36.5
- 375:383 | 38.9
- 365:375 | 39.3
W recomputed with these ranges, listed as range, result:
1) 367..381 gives 39.99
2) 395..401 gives 35.75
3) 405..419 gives 39.38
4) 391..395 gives 35.86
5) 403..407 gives 36.86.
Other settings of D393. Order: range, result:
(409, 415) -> 39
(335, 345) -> 47.2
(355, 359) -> 42.9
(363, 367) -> 40.8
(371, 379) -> 38.3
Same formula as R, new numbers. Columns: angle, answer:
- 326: 50.97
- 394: 34.19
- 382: 40.2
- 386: 40.07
